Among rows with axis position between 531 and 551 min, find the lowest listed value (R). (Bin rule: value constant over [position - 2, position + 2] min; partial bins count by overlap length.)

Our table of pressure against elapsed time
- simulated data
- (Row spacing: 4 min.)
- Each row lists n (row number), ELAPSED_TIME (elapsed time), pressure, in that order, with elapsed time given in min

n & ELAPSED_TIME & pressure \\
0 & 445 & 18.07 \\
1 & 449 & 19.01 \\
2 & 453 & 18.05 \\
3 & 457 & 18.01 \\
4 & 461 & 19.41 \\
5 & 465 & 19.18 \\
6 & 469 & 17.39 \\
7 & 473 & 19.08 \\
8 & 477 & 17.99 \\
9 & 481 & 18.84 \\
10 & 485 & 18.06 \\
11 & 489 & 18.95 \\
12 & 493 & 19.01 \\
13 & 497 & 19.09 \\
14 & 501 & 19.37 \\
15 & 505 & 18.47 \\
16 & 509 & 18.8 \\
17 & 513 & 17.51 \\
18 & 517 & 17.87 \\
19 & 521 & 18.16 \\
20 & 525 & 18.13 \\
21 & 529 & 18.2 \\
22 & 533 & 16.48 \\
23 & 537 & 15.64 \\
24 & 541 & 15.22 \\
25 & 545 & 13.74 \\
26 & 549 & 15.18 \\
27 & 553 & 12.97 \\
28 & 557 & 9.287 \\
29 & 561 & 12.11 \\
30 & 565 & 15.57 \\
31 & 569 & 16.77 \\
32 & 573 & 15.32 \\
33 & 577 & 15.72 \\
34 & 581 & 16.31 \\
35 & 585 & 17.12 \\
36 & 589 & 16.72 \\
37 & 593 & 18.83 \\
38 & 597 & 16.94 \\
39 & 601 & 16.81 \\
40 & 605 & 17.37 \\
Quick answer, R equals 13.74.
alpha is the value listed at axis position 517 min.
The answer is 17.87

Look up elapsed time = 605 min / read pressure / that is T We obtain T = 17.37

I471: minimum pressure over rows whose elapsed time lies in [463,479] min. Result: 17.39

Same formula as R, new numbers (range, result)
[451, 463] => 18.01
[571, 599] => 15.32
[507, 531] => 17.51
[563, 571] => 15.57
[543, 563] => 9.287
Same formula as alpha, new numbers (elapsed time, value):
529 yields 18.2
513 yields 17.51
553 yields 12.97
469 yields 17.39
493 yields 19.01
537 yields 15.64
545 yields 13.74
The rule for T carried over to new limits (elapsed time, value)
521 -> 18.16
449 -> 19.01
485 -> 18.06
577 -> 15.72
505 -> 18.47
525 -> 18.13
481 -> 18.84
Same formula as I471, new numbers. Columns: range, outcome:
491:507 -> 18.47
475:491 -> 17.99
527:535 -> 16.48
